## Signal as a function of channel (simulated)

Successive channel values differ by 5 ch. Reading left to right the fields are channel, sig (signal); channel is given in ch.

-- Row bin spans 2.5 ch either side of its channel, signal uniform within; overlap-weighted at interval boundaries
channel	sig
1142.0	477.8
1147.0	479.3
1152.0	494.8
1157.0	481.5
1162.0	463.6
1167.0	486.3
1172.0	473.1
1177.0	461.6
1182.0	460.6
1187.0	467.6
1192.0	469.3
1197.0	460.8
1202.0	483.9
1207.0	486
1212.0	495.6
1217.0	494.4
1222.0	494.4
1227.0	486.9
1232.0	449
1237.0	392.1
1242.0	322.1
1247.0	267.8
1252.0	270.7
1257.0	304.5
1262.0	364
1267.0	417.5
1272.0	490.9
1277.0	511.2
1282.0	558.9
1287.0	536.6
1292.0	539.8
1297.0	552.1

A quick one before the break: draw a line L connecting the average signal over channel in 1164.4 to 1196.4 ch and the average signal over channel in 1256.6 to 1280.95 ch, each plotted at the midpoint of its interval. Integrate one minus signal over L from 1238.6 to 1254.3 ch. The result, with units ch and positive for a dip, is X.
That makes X 5.3 ch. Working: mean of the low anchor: 469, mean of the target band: 293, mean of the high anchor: 436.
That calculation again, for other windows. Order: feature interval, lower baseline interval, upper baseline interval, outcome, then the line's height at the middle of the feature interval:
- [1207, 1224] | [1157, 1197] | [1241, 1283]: -2.4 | 432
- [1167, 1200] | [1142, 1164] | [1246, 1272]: -2.0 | 441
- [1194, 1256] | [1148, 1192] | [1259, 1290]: 6.9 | 476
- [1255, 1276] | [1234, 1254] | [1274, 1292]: 1.7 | 437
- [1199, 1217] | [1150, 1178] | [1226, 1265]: -3.5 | 410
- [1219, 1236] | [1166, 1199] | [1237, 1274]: -3.2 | 395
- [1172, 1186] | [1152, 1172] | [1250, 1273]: -0.1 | 459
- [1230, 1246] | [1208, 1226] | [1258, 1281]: 3.4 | 474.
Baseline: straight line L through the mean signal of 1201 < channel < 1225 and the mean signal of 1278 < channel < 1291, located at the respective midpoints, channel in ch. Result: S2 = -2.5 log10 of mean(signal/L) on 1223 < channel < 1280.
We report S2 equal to 0.30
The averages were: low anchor 491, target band 393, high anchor 543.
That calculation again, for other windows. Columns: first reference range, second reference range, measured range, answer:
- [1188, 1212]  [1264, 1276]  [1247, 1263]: 0.463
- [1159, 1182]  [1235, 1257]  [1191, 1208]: -0.163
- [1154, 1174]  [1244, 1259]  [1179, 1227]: -0.234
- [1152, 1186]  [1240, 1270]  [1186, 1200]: -0.083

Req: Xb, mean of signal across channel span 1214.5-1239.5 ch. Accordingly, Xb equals 463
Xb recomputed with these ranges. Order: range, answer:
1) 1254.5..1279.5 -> 418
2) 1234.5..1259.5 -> 311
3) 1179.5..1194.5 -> 466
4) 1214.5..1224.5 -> 494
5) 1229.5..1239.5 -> 421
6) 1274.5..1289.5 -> 536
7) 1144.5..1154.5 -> 487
